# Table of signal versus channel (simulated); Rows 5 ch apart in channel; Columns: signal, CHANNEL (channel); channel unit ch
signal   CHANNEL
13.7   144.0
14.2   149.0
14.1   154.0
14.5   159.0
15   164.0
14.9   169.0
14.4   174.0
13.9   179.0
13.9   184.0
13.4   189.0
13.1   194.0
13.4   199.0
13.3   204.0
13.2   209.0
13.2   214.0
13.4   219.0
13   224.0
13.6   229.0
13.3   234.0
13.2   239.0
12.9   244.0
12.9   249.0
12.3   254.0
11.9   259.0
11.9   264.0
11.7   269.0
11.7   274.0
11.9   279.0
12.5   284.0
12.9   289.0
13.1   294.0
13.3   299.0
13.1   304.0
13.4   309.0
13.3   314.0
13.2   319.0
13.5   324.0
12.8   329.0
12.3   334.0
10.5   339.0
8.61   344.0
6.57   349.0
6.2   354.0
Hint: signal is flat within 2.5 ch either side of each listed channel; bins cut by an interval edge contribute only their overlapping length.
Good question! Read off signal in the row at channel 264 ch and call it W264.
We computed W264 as 11.9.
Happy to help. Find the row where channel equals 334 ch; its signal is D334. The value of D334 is 12.3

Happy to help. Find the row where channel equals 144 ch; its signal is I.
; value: 13.7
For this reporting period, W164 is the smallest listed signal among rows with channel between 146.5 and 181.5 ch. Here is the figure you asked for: 13.9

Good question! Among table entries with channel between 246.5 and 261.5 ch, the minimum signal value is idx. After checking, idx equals 11.9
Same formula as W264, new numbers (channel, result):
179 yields 13.9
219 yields 13.4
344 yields 8.61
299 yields 13.3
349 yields 6.57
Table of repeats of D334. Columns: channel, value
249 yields 12.9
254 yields 12.3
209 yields 13.2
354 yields 6.2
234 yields 13.3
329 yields 12.8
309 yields 13.4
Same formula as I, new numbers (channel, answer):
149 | 14.2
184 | 13.9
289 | 12.9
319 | 13.2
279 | 11.9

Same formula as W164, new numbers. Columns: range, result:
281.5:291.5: 12.5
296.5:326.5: 13.1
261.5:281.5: 11.7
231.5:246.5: 12.9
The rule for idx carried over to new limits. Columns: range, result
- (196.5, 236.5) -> 13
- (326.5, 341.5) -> 10.5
